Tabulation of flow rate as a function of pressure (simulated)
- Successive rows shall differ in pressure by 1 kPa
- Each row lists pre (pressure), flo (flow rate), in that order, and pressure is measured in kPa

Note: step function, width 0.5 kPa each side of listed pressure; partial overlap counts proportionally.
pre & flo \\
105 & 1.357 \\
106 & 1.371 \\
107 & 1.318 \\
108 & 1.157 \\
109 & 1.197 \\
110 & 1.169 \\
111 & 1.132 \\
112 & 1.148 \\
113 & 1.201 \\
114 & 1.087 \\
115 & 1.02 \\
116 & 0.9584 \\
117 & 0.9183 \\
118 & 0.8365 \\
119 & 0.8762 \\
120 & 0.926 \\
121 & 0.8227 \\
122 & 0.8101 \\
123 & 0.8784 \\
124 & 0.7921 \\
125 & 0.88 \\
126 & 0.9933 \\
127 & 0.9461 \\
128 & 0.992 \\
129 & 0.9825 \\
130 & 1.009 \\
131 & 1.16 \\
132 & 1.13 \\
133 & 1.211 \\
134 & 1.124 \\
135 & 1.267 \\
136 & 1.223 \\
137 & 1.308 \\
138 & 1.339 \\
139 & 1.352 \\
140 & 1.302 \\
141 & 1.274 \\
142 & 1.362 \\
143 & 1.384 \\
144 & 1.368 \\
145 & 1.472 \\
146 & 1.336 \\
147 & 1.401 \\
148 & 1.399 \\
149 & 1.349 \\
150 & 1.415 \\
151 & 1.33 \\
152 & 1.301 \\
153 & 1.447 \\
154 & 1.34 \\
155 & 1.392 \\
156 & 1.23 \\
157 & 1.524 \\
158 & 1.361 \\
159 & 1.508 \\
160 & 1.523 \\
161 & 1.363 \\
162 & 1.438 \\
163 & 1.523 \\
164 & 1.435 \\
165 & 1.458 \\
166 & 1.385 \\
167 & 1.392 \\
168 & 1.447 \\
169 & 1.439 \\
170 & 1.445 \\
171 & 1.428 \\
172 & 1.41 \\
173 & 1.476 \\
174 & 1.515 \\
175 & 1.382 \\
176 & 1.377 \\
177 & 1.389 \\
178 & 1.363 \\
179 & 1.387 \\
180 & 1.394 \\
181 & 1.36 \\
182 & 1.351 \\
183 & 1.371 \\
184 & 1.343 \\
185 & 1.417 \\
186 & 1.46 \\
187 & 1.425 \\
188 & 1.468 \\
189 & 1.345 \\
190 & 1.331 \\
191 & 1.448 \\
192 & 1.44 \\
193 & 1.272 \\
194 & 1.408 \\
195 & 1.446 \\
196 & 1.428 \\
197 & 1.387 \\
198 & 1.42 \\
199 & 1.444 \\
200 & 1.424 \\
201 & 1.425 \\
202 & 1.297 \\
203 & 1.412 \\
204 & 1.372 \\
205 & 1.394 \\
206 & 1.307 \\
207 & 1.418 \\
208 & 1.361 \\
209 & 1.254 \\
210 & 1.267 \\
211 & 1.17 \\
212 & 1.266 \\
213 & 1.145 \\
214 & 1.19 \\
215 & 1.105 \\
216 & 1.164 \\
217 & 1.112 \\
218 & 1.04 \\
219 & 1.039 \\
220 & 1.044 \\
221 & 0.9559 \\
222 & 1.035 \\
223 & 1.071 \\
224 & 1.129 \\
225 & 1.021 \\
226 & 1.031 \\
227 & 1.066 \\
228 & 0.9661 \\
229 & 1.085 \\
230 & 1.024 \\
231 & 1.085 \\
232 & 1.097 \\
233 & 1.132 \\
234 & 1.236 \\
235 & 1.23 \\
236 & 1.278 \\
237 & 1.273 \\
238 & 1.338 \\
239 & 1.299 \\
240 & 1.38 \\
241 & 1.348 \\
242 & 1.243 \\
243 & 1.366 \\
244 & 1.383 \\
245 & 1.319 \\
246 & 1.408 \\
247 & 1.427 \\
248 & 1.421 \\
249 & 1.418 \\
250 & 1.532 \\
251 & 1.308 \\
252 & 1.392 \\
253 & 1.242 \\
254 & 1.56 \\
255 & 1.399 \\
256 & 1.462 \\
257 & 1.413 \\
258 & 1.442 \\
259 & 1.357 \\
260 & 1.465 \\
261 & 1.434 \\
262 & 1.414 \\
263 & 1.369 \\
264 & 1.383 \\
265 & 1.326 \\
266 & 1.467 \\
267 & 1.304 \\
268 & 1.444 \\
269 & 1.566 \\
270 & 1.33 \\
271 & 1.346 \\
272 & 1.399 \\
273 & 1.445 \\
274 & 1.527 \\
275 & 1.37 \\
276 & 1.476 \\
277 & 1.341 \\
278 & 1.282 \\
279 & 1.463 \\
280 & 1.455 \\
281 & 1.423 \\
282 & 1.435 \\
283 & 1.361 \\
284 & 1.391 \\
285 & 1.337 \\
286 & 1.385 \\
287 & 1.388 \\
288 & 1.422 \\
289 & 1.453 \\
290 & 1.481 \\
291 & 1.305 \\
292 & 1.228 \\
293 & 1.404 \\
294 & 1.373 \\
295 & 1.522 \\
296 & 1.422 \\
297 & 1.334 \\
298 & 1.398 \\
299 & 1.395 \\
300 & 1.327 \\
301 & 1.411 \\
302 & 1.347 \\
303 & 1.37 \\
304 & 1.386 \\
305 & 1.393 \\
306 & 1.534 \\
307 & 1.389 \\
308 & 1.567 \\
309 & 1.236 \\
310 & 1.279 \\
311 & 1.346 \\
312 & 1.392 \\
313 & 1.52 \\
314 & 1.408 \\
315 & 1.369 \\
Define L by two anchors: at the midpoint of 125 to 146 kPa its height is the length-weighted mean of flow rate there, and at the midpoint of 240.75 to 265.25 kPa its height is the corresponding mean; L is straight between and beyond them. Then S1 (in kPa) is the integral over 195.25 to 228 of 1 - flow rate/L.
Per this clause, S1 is 2.5 kPa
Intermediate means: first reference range 1.21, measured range 1.22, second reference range 1.39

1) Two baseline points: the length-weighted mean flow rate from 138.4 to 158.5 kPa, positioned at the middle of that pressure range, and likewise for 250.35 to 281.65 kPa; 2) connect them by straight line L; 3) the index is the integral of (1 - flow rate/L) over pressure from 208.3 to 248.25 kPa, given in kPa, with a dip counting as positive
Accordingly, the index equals 6.0 kPa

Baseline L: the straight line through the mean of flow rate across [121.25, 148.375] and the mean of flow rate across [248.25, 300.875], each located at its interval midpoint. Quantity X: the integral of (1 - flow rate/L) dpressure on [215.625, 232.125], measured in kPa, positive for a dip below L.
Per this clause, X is 3.29 kPa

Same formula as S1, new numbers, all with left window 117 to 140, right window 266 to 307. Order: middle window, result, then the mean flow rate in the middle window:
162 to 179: -4.4 kPa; 1.43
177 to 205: -5.0 kPa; 1.39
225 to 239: 1.5 kPa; 1.14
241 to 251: -0.6 kPa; 1.38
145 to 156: -2.8 kPa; 1.37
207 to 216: 0.0 kPa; 1.23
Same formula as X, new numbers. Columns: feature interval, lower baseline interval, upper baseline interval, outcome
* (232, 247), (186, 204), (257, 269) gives 1.1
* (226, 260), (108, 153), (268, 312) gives 0.7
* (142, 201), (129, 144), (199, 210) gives -4.6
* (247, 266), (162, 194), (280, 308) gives -0.1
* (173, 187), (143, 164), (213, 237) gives -1.2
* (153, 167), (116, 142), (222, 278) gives -3.7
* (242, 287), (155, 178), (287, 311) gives -0.1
